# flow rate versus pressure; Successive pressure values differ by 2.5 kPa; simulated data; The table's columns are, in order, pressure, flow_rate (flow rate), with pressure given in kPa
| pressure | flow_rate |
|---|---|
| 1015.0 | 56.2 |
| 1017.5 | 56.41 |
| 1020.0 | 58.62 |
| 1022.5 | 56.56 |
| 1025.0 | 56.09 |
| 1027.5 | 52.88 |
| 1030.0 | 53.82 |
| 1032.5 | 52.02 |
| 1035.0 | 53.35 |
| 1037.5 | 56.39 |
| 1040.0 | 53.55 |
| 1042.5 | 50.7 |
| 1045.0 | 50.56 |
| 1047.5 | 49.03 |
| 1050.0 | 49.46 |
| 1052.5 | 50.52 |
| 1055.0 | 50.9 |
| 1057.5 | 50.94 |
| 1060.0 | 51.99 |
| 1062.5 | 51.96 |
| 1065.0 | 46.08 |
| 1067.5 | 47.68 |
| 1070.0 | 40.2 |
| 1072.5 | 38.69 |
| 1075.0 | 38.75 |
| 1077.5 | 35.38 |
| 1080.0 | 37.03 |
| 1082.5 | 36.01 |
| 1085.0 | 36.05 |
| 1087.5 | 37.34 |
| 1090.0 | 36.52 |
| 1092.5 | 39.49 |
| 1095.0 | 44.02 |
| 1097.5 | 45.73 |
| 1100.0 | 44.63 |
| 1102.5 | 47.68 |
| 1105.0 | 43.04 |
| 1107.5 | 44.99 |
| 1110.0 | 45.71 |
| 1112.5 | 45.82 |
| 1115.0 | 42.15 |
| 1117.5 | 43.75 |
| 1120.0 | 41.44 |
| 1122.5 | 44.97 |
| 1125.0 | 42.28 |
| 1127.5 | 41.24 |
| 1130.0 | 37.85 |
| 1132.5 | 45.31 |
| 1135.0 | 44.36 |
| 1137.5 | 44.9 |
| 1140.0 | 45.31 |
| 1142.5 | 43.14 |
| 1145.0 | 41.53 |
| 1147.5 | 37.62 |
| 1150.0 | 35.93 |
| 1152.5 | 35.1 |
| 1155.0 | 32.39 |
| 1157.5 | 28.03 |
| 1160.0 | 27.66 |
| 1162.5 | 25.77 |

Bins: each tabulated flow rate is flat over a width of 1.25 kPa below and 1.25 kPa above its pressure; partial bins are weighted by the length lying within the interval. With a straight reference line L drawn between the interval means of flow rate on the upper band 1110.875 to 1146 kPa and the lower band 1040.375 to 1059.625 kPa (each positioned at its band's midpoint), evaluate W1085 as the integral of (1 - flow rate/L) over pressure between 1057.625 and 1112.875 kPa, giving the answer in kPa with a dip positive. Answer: 5.37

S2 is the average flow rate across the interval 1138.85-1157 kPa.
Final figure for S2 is 38.2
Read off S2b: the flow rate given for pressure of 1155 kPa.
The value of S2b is 32.39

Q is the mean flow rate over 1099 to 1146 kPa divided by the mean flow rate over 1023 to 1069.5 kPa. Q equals 0.8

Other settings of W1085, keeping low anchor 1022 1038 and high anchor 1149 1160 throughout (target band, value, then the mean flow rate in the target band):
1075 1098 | 3.0 kPa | 38.4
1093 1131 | -3.8 kPa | 43.6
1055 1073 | 0.3 kPa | 47.4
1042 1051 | 0.3 kPa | 49.9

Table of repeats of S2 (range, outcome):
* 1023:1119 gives 46.1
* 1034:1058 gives 51.5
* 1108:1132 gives 42.9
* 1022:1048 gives 53.2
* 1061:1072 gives 46.1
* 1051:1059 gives 50.8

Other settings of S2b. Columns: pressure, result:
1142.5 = 43.14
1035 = 53.35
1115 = 42.15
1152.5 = 35.1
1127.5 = 41.24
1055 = 50.9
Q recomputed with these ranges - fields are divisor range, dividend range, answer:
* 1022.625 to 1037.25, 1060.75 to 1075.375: 0.82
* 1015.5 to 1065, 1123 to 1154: 0.78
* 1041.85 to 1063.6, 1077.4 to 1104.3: 0.79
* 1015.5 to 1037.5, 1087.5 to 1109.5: 0.78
